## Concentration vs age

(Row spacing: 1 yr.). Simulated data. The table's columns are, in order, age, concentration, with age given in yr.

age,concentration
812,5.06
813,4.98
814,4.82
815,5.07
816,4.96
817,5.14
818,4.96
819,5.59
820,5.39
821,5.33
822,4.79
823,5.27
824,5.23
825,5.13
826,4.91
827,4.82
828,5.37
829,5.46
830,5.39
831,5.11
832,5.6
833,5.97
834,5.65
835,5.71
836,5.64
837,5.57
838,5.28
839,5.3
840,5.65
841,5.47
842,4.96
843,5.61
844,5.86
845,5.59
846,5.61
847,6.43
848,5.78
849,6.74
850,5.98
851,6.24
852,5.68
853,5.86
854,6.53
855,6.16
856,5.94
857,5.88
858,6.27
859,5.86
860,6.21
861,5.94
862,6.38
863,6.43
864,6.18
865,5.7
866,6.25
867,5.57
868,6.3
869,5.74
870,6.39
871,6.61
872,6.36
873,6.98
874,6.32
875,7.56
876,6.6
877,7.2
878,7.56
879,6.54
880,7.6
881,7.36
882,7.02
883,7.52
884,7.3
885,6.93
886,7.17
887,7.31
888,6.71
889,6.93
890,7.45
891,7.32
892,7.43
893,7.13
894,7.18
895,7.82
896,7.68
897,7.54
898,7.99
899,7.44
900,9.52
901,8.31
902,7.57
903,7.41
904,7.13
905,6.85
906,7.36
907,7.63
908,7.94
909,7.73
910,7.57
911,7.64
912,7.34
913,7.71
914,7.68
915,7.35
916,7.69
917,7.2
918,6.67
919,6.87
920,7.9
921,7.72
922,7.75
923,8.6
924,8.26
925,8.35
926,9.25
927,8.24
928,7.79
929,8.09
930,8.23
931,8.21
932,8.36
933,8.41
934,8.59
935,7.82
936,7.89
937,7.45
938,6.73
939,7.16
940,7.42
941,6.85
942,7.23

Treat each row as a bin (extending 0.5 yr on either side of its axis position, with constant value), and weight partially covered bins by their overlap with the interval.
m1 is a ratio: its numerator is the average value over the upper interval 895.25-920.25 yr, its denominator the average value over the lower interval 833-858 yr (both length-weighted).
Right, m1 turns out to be 1.3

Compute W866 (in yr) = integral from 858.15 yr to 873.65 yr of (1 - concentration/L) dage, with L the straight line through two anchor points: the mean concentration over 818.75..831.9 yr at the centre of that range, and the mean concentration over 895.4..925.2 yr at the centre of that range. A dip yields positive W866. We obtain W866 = 0.47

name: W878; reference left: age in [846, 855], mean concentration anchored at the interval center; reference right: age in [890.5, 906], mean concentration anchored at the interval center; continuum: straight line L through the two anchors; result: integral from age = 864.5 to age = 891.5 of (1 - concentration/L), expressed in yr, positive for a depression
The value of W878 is 0.6 yr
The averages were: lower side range 6.12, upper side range 7.61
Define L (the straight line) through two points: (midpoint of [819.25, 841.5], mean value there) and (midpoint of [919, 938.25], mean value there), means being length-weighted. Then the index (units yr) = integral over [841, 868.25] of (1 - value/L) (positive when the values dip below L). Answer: 0.2 yr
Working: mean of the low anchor 5.37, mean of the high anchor 8.07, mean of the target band 5.99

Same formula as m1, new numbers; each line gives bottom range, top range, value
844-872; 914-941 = 1.29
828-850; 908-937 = 1.40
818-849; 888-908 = 1.38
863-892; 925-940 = 1.18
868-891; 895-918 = 1.10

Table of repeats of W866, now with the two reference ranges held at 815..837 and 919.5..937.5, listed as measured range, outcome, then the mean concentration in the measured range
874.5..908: -1.3 yr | 7.4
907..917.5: 0.2 yr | 7.59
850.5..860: 0.1 yr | 6.06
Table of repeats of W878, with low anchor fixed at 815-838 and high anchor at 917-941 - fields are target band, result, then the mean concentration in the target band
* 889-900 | -0.9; 7.56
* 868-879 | -0.4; 6.7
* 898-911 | -0.8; 7.71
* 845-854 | -0.2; 6.04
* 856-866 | 0.1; 6.09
